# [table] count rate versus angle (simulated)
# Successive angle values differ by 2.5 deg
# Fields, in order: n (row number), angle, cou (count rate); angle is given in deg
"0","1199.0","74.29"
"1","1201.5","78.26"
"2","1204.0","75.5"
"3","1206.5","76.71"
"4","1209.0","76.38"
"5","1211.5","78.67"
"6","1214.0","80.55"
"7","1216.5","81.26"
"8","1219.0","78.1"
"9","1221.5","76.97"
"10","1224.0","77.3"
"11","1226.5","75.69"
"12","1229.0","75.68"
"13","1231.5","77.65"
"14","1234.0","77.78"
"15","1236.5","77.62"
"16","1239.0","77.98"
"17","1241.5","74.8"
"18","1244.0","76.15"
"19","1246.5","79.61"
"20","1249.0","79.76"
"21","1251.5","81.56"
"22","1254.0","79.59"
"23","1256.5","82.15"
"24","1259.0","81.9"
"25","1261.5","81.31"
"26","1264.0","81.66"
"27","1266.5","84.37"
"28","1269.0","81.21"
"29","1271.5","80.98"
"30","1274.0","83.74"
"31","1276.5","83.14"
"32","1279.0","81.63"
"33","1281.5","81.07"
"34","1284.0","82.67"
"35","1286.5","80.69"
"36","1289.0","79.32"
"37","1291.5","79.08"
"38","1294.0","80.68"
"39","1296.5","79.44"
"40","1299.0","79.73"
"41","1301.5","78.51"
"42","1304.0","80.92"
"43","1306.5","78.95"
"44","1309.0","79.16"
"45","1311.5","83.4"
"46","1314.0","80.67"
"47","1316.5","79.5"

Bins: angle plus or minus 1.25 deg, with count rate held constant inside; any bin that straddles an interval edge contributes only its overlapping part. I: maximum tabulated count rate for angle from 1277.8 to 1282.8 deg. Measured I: 81.63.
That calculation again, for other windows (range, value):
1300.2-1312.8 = 83.4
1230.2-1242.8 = 77.98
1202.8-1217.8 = 81.26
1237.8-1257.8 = 82.15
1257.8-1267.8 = 84.37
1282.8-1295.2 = 82.67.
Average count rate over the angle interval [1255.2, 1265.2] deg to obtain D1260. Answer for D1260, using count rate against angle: 81.7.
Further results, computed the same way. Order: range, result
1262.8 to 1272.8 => 82.1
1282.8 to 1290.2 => 80.9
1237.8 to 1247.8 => 77.1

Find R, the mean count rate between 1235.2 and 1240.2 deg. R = 77.8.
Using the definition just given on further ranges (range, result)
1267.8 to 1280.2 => 82.1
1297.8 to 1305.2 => 79.7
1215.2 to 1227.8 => 77.9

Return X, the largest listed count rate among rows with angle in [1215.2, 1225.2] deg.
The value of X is 81.26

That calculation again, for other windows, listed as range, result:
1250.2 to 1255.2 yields 81.56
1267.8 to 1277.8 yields 83.74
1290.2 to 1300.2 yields 80.68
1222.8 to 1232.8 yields 77.65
